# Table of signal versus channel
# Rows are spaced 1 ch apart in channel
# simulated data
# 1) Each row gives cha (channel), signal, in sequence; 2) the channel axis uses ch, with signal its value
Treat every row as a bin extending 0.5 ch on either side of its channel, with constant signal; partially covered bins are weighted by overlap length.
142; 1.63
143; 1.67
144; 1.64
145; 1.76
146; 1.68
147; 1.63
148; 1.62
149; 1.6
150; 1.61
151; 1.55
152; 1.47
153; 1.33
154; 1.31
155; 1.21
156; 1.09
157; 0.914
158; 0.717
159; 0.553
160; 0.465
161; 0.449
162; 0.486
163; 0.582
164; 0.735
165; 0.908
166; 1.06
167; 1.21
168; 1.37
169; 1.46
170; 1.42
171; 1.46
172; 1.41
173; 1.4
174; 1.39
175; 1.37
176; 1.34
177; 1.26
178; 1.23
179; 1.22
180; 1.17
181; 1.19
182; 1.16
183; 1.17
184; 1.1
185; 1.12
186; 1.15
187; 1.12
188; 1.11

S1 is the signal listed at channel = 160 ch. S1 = 0.465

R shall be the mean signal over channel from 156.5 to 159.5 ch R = 0.728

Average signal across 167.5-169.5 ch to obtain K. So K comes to 1.42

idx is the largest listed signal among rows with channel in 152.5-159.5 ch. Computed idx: 1.33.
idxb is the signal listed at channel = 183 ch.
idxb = 1.17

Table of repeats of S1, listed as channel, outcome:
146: 1.68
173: 1.4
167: 1.21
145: 1.76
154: 1.31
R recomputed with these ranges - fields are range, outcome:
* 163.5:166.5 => 0.901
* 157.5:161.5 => 0.546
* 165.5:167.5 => 1.14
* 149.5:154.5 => 1.45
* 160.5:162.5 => 0.468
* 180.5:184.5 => 1.15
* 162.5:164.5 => 0.658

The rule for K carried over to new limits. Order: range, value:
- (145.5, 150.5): 1.63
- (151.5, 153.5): 1.4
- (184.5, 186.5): 1.14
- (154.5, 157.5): 1.07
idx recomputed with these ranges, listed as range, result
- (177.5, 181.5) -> 1.23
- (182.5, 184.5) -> 1.17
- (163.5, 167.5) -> 1.21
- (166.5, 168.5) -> 1.37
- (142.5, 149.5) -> 1.76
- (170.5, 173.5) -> 1.46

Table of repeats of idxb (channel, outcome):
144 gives 1.64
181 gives 1.19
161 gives 0.449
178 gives 1.23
